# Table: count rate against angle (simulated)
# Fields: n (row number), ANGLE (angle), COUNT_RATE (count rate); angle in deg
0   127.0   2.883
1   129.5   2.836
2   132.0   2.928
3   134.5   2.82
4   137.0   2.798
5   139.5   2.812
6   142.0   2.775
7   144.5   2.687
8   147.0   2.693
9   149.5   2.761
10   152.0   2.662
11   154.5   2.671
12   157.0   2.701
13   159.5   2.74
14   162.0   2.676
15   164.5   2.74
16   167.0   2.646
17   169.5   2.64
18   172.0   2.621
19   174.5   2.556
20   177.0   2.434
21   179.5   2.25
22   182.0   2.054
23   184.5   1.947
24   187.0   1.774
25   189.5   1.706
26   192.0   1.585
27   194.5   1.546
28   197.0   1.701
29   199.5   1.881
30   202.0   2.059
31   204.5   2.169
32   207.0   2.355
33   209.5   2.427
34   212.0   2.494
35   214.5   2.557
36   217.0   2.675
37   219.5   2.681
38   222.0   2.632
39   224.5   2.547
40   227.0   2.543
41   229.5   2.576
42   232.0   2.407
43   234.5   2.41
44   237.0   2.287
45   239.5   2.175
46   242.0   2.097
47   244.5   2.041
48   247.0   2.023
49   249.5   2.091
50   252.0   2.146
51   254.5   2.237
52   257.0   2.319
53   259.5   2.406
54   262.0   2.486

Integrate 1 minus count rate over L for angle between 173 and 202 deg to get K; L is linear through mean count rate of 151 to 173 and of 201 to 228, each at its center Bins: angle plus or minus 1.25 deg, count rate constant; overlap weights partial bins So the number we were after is 7.0 deg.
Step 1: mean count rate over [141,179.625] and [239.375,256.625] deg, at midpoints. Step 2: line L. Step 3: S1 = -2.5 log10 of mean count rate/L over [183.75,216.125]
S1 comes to 0.19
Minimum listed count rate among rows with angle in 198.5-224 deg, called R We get 1.881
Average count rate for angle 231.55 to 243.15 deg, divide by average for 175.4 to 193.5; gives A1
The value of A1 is 1.15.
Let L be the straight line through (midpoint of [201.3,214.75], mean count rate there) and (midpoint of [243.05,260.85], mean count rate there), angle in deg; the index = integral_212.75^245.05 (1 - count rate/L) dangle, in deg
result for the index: -2.5 deg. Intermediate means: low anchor 2.34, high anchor 2.18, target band 2.44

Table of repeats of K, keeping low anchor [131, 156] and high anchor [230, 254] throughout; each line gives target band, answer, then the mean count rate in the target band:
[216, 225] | -1.2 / 2.64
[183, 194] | 3.3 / 1.75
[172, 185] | 1.3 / 2.3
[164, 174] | -0.1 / 2.65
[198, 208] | 1.3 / 2.1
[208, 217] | -0.6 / 2.51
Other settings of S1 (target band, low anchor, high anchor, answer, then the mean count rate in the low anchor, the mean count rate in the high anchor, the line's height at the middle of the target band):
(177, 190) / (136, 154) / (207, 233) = 0.30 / 2.74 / 2.55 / 2.64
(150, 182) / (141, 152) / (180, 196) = -0.14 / 2.72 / 1.79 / 2.28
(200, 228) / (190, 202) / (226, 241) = -0.20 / 1.72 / 2.39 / 2.04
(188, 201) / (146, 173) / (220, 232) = 0.48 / 2.69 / 2.56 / 2.62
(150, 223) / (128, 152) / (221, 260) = 0.10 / 2.78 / 2.3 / 2.56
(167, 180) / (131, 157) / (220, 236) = 0.06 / 2.76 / 2.52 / 2.67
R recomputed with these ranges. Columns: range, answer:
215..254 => 2.023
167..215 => 1.546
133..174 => 2.621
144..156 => 2.662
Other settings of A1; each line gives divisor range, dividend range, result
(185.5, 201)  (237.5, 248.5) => 1.23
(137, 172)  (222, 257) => 0.85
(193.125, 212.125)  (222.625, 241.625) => 1.18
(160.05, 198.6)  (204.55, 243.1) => 1.11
